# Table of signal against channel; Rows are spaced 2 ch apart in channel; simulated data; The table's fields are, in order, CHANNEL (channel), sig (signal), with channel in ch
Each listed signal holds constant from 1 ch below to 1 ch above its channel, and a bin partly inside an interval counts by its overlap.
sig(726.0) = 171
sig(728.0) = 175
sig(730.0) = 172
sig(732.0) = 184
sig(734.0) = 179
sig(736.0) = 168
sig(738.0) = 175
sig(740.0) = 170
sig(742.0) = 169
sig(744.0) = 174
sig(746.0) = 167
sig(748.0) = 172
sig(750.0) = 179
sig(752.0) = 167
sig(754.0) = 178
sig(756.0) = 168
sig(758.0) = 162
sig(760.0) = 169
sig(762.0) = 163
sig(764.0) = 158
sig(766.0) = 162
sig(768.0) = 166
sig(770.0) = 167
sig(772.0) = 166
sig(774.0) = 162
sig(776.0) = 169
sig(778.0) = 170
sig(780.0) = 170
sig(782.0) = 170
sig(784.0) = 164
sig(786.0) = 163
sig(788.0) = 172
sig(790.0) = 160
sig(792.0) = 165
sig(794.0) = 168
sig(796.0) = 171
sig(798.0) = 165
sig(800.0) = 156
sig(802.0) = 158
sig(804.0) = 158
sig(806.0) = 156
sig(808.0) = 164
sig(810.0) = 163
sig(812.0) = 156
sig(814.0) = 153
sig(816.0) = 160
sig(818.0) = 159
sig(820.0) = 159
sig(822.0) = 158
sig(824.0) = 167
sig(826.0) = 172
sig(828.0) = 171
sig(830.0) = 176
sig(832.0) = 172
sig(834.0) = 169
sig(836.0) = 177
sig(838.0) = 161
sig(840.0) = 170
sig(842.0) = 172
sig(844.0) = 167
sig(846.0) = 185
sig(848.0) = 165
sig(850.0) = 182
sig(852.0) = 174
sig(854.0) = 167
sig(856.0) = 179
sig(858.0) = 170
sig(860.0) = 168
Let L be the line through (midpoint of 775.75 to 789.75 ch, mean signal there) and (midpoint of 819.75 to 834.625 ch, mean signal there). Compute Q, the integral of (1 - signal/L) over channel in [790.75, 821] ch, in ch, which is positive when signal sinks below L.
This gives 1.3 ch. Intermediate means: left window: 168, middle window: 161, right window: 168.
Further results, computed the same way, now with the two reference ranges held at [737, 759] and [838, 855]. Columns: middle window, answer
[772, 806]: 1.31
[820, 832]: 0.25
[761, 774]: 0.58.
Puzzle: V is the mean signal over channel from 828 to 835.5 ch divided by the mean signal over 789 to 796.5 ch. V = 1.04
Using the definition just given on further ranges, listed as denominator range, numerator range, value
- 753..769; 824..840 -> 1.03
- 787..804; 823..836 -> 1.05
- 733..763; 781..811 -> 0.96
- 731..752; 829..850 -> 0.99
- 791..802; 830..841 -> 1.04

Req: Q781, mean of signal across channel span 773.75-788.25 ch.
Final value 168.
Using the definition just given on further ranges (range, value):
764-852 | 166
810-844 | 166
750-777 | 166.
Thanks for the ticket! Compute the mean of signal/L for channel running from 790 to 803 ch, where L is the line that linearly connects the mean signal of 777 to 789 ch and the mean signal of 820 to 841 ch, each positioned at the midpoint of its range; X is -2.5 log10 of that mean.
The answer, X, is 0.03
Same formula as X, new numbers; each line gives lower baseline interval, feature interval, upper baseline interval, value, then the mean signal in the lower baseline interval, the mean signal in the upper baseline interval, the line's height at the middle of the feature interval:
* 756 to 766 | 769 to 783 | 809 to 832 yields -0.03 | 163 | 163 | 163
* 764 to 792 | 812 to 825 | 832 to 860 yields 0.07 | 166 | 172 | 170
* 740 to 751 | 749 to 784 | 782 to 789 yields 0.01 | 172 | 167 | 169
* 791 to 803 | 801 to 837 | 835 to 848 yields 0.03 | 164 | 171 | 168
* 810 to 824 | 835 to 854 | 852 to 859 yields -0.02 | 159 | 172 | 168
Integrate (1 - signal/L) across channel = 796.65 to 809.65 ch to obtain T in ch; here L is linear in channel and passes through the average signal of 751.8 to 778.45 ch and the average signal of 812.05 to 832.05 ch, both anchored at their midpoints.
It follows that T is 0.4 ch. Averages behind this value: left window 166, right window 164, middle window 160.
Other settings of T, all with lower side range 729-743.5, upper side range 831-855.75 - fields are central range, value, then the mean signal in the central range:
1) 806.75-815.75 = 0.7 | 159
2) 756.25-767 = 0.6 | 163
